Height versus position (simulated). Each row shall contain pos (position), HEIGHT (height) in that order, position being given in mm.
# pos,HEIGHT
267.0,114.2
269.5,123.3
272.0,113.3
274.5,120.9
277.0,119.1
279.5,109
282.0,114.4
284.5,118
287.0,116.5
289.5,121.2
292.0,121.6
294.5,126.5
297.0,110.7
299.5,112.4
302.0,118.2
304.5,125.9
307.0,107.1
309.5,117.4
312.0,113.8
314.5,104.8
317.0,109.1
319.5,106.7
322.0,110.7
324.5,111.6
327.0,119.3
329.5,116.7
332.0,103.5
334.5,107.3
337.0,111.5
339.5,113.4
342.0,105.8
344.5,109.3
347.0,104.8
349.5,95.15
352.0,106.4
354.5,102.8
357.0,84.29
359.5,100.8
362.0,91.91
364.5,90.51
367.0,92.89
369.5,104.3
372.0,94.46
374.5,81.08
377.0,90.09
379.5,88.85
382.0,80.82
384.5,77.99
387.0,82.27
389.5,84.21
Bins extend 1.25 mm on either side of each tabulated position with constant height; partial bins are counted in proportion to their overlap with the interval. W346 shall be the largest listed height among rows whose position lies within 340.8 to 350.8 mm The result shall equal 109.3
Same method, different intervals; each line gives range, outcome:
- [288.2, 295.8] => 126.5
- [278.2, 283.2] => 114.4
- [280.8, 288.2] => 118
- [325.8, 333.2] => 119.3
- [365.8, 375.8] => 104.3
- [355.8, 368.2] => 100.8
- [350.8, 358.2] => 106.4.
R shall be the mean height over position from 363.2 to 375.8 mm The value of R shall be 92.6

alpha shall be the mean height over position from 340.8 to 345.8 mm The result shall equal 108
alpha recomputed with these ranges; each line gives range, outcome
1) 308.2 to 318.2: 111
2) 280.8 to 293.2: 118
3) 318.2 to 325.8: 110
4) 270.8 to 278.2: 118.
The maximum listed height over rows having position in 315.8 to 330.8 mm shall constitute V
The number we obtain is 119.3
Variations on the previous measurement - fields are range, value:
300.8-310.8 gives 125.9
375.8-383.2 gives 90.09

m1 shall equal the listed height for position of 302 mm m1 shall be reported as 118.2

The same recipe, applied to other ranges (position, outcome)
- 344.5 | 109.3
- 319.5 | 106.7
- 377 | 90.09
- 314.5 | 104.8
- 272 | 113.3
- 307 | 107.1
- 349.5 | 95.15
